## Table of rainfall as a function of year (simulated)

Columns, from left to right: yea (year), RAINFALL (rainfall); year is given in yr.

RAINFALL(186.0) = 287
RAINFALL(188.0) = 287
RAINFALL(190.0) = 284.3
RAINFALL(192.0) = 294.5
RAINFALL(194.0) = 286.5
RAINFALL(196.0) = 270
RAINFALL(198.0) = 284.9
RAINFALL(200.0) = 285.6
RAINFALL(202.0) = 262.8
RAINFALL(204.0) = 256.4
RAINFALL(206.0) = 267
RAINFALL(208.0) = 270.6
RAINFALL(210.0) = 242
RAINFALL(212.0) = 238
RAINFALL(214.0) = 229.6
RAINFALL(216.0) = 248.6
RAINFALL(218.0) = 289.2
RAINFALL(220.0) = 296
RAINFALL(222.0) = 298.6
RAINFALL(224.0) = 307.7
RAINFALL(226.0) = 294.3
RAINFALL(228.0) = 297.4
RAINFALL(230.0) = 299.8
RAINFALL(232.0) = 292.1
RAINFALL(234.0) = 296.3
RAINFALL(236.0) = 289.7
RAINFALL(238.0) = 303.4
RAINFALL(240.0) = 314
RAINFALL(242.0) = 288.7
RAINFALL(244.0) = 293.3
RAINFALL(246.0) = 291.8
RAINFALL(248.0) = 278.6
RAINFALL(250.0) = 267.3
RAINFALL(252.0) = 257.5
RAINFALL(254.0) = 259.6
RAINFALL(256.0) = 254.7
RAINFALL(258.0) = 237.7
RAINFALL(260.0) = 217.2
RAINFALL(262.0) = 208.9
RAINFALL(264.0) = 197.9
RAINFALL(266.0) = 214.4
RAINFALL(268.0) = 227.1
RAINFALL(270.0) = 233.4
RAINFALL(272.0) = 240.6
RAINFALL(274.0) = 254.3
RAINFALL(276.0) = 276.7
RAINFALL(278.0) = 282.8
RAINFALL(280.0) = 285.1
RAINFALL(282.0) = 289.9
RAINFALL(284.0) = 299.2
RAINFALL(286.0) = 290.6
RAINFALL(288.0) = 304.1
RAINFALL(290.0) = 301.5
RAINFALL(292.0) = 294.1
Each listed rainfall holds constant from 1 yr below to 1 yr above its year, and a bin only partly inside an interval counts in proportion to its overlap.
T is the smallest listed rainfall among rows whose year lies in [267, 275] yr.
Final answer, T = 227.1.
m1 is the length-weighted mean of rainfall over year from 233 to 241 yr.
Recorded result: 301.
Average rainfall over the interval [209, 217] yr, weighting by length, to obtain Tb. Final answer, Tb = 240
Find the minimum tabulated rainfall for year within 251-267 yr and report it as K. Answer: 197.9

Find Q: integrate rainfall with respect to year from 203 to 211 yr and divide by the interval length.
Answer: 259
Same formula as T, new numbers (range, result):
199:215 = 229.6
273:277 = 254.3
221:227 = 294.3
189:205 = 256.4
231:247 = 288.7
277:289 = 282.8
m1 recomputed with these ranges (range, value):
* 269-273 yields 237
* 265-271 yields 225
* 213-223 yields 272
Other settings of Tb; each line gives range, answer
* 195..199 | 277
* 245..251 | 279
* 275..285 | 287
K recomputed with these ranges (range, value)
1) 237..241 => 303.4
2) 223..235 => 292.1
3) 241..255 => 257.5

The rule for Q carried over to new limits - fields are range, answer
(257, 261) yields 227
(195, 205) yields 272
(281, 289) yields 296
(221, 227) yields 300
